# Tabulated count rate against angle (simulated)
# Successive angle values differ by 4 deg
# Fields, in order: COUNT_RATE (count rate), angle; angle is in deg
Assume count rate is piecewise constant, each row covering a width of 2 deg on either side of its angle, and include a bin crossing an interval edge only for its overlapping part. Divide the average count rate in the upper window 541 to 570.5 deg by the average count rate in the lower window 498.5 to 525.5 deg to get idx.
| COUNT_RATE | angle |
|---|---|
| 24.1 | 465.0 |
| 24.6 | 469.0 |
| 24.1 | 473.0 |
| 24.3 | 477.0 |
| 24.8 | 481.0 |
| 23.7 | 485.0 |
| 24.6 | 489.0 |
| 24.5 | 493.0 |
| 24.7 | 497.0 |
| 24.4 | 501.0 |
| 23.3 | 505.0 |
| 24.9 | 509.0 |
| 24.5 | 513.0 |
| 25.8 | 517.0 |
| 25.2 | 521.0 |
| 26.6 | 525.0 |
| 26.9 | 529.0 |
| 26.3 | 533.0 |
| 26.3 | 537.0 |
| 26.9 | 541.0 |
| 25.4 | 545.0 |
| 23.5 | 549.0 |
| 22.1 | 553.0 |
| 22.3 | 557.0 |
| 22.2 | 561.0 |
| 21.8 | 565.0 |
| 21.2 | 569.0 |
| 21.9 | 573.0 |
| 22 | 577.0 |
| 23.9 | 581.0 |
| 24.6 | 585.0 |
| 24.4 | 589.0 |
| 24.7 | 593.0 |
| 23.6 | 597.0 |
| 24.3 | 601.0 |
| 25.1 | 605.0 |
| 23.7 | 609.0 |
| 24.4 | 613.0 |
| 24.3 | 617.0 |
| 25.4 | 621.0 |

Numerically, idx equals 0.92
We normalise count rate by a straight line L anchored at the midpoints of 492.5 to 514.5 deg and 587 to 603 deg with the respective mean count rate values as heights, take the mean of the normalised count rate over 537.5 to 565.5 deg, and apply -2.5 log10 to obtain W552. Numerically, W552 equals 0.03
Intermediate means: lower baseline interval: 24.4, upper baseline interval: 24.2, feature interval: 23.7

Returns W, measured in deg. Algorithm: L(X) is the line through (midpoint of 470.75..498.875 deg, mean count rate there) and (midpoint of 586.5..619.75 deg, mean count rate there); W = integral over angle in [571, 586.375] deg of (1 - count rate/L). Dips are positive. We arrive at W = 0.8 deg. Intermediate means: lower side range 24.4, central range 23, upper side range 24.3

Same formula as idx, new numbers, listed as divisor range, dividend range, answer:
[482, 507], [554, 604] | 0.95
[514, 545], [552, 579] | 0.84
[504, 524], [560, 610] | 0.94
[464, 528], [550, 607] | 0.94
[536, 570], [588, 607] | 1.04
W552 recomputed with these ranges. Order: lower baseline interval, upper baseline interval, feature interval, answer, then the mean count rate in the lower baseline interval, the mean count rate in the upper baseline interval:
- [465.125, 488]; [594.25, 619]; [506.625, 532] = -0.059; 24.3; 24.2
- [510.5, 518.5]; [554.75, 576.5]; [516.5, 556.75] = -0.072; 25.1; 21.9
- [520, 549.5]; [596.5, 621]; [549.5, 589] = 0.121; 26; 24.4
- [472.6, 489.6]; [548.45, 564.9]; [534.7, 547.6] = -0.148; 24.3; 22.4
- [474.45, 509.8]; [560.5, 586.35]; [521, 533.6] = -0.125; 24.3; 22.5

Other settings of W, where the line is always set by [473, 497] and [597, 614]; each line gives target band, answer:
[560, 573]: 1.4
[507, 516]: -0.2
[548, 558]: 0.7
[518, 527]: -0.6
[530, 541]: -1.0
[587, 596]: -0.1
